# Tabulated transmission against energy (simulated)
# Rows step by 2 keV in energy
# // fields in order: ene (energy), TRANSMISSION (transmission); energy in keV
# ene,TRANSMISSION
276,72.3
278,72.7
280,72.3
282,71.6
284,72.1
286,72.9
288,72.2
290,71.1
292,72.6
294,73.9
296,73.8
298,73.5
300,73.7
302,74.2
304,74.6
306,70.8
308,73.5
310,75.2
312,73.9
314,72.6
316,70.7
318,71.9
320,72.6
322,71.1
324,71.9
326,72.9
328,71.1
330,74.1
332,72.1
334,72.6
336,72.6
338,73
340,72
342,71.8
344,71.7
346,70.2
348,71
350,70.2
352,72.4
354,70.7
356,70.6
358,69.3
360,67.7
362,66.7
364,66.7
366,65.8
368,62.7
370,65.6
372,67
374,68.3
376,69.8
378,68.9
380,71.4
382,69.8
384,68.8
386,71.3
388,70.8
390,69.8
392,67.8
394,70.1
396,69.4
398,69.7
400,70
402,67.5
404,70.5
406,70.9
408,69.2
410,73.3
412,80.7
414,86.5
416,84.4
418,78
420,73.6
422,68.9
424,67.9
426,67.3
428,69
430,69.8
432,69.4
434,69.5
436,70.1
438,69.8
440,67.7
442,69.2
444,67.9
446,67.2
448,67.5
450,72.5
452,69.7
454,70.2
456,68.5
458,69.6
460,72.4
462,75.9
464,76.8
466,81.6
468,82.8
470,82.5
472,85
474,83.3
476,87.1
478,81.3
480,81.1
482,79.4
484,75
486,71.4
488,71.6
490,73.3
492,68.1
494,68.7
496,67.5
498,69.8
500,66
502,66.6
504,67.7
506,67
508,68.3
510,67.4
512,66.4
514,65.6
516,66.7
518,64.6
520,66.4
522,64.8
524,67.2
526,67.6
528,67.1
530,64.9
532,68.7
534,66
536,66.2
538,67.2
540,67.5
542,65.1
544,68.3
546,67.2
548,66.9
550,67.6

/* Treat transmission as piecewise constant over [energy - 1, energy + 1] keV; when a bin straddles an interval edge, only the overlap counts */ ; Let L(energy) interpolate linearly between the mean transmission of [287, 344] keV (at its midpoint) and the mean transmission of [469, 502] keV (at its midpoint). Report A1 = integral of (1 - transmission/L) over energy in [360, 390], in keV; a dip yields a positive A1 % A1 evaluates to 2.2 keV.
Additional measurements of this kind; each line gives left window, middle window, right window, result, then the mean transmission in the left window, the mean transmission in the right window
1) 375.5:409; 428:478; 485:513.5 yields -3.3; 69.7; 68.5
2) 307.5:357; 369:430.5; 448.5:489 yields 2.7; 72.1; 76.8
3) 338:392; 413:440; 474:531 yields -1.1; 69.3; 70.2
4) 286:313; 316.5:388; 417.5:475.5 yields 2.8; 73.3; 72.6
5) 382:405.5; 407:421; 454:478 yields -1.1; 69.6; 78.4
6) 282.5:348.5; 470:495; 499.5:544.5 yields -3.5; 72.5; 66.7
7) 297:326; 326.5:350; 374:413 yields 0.0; 72.9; 70.5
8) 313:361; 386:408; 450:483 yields 1.4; 71.5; 77.8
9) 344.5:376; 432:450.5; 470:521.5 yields 0.4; 68.4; 72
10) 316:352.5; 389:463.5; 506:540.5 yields -2.0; 71.9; 66.6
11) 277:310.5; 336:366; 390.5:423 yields 1.2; 72.9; 73.1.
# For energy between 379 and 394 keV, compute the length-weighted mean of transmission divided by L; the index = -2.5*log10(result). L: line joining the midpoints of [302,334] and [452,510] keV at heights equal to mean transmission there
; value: 0.05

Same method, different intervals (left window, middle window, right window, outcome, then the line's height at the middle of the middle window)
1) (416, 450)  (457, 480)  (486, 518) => -0.159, 69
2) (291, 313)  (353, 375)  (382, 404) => 0.055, 70.9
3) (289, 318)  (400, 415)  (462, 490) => 0.046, 77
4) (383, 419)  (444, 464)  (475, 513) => 0.024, 72.2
